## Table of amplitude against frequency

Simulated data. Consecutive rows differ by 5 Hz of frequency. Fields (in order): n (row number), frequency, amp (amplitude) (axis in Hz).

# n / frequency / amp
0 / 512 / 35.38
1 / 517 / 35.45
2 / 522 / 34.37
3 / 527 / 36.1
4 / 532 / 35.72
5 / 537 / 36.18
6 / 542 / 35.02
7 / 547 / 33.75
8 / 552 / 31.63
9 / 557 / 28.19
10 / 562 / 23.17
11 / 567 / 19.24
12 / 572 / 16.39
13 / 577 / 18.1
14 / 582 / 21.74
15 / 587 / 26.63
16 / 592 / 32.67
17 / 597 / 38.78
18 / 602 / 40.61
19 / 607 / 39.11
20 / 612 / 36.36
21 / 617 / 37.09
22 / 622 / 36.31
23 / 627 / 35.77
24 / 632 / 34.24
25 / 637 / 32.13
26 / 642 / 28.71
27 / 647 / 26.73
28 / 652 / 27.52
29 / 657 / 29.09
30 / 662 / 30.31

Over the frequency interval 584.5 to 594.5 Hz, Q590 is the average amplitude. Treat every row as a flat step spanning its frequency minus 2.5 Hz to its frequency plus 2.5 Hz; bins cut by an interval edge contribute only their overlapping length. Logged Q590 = 29.6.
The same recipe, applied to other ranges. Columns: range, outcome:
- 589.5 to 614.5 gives 37.5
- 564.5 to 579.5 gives 17.9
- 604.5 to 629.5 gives 36.9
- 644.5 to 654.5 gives 27.1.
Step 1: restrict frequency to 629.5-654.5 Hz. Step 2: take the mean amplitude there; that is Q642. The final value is 29.9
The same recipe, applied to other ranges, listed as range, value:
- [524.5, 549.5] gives 35.4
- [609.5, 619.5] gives 36.7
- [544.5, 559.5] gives 31.2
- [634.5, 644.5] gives 30.4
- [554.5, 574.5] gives 21.7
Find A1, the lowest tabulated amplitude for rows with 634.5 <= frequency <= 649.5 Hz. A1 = 26.73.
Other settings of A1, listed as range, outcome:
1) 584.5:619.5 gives 26.63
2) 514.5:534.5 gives 34.37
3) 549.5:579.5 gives 16.39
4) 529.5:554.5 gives 31.63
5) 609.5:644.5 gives 28.71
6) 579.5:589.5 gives 21.74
